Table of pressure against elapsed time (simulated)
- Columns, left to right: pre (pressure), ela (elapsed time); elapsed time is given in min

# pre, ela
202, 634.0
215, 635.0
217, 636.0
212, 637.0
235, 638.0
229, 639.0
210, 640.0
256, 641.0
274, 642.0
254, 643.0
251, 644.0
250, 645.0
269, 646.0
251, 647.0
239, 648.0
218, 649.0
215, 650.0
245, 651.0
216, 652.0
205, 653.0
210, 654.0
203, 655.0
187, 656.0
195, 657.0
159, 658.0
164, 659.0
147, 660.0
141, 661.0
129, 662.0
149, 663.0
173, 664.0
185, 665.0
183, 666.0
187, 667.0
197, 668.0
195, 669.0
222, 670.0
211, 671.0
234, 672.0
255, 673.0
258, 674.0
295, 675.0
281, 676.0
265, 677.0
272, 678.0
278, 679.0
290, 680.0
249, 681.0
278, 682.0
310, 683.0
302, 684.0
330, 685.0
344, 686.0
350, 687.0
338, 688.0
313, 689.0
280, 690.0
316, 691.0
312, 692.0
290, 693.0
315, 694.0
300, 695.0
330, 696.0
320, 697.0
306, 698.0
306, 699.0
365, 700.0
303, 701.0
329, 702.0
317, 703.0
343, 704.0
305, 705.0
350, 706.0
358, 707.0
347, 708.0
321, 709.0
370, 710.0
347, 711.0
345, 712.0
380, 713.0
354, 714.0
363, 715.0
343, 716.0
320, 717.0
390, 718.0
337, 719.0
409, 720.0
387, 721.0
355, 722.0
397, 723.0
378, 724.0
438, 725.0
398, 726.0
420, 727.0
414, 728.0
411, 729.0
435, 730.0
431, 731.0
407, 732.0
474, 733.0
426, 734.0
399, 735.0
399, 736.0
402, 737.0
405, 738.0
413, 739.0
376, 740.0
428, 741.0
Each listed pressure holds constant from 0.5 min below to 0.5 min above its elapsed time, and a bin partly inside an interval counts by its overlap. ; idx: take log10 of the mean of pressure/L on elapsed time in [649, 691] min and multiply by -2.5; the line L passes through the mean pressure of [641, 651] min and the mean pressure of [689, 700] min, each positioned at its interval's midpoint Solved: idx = 0.19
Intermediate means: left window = 247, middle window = 236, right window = 310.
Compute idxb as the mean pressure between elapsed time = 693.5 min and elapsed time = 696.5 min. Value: 315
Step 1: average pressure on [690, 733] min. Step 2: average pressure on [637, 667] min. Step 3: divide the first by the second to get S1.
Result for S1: 1.71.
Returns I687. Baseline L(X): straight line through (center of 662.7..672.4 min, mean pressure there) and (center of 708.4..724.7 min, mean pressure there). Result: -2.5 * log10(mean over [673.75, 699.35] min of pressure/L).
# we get -0.17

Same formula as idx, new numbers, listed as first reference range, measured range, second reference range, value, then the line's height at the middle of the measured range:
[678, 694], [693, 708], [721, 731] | 0.05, 341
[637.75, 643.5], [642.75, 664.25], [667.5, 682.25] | 0.21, 246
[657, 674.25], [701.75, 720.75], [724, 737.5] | 0.00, 349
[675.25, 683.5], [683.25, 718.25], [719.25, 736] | 0.01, 337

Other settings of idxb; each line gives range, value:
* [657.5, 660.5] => 157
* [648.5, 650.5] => 216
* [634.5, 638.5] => 220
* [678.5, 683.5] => 281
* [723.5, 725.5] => 408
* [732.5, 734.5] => 450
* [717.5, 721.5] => 381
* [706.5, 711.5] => 349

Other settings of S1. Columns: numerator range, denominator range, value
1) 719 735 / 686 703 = 1.29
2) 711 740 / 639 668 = 1.91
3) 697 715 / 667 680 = 1.37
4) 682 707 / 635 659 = 1.42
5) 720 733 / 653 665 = 2.39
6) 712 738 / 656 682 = 1.85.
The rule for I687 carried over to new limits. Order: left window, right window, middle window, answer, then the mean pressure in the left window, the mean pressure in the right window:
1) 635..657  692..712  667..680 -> 0.13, 230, 328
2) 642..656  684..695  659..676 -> 0.34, 233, 317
